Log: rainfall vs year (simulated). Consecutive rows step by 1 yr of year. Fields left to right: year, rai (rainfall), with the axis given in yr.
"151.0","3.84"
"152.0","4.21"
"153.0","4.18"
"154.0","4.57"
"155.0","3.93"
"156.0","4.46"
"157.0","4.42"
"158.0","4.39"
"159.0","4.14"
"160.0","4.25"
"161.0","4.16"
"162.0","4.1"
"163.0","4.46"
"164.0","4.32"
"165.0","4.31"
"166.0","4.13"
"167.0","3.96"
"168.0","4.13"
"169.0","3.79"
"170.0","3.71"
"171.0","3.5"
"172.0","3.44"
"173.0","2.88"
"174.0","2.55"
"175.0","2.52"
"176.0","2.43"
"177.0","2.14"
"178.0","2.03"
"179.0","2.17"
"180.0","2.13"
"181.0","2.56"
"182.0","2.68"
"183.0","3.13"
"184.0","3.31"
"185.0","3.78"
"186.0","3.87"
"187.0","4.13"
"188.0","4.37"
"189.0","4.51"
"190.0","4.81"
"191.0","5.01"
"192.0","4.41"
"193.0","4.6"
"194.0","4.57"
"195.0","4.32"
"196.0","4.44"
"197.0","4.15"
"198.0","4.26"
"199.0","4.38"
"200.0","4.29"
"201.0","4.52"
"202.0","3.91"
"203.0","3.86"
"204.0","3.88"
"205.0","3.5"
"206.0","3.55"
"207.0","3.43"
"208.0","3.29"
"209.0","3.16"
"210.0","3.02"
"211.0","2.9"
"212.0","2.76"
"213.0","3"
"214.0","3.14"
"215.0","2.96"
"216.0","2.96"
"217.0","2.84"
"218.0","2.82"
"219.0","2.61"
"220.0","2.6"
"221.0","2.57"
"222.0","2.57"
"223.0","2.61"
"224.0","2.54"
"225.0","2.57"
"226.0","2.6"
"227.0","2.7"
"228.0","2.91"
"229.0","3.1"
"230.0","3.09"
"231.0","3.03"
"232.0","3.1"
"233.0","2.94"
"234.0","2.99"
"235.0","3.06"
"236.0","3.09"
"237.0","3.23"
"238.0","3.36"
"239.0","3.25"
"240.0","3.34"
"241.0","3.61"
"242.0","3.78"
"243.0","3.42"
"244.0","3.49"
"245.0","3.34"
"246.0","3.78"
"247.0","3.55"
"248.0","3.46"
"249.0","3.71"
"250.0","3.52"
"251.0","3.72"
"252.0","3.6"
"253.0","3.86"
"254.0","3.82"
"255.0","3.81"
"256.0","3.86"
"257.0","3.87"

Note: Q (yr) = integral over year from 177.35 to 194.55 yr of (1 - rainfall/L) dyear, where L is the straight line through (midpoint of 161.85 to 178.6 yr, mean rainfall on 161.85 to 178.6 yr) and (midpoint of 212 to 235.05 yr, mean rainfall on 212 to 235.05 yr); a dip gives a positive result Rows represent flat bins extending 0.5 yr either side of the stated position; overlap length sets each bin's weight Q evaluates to -2.2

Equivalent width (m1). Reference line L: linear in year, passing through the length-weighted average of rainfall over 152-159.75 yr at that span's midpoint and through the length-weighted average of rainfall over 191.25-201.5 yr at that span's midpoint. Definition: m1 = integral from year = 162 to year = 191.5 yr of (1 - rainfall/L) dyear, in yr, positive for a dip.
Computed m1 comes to 5.9 yr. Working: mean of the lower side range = 4.29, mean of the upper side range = 4.41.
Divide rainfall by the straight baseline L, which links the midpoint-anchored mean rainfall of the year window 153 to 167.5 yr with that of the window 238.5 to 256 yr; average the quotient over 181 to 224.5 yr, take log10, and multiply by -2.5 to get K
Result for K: 0.11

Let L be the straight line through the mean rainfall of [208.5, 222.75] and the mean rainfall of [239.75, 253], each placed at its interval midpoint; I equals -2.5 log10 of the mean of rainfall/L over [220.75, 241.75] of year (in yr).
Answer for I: 0.09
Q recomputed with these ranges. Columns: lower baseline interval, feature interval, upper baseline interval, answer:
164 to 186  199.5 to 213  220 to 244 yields -1.9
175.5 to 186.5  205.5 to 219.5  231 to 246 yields 0.1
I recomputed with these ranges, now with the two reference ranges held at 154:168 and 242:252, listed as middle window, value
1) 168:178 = 0.35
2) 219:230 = 0.36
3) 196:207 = -0.03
